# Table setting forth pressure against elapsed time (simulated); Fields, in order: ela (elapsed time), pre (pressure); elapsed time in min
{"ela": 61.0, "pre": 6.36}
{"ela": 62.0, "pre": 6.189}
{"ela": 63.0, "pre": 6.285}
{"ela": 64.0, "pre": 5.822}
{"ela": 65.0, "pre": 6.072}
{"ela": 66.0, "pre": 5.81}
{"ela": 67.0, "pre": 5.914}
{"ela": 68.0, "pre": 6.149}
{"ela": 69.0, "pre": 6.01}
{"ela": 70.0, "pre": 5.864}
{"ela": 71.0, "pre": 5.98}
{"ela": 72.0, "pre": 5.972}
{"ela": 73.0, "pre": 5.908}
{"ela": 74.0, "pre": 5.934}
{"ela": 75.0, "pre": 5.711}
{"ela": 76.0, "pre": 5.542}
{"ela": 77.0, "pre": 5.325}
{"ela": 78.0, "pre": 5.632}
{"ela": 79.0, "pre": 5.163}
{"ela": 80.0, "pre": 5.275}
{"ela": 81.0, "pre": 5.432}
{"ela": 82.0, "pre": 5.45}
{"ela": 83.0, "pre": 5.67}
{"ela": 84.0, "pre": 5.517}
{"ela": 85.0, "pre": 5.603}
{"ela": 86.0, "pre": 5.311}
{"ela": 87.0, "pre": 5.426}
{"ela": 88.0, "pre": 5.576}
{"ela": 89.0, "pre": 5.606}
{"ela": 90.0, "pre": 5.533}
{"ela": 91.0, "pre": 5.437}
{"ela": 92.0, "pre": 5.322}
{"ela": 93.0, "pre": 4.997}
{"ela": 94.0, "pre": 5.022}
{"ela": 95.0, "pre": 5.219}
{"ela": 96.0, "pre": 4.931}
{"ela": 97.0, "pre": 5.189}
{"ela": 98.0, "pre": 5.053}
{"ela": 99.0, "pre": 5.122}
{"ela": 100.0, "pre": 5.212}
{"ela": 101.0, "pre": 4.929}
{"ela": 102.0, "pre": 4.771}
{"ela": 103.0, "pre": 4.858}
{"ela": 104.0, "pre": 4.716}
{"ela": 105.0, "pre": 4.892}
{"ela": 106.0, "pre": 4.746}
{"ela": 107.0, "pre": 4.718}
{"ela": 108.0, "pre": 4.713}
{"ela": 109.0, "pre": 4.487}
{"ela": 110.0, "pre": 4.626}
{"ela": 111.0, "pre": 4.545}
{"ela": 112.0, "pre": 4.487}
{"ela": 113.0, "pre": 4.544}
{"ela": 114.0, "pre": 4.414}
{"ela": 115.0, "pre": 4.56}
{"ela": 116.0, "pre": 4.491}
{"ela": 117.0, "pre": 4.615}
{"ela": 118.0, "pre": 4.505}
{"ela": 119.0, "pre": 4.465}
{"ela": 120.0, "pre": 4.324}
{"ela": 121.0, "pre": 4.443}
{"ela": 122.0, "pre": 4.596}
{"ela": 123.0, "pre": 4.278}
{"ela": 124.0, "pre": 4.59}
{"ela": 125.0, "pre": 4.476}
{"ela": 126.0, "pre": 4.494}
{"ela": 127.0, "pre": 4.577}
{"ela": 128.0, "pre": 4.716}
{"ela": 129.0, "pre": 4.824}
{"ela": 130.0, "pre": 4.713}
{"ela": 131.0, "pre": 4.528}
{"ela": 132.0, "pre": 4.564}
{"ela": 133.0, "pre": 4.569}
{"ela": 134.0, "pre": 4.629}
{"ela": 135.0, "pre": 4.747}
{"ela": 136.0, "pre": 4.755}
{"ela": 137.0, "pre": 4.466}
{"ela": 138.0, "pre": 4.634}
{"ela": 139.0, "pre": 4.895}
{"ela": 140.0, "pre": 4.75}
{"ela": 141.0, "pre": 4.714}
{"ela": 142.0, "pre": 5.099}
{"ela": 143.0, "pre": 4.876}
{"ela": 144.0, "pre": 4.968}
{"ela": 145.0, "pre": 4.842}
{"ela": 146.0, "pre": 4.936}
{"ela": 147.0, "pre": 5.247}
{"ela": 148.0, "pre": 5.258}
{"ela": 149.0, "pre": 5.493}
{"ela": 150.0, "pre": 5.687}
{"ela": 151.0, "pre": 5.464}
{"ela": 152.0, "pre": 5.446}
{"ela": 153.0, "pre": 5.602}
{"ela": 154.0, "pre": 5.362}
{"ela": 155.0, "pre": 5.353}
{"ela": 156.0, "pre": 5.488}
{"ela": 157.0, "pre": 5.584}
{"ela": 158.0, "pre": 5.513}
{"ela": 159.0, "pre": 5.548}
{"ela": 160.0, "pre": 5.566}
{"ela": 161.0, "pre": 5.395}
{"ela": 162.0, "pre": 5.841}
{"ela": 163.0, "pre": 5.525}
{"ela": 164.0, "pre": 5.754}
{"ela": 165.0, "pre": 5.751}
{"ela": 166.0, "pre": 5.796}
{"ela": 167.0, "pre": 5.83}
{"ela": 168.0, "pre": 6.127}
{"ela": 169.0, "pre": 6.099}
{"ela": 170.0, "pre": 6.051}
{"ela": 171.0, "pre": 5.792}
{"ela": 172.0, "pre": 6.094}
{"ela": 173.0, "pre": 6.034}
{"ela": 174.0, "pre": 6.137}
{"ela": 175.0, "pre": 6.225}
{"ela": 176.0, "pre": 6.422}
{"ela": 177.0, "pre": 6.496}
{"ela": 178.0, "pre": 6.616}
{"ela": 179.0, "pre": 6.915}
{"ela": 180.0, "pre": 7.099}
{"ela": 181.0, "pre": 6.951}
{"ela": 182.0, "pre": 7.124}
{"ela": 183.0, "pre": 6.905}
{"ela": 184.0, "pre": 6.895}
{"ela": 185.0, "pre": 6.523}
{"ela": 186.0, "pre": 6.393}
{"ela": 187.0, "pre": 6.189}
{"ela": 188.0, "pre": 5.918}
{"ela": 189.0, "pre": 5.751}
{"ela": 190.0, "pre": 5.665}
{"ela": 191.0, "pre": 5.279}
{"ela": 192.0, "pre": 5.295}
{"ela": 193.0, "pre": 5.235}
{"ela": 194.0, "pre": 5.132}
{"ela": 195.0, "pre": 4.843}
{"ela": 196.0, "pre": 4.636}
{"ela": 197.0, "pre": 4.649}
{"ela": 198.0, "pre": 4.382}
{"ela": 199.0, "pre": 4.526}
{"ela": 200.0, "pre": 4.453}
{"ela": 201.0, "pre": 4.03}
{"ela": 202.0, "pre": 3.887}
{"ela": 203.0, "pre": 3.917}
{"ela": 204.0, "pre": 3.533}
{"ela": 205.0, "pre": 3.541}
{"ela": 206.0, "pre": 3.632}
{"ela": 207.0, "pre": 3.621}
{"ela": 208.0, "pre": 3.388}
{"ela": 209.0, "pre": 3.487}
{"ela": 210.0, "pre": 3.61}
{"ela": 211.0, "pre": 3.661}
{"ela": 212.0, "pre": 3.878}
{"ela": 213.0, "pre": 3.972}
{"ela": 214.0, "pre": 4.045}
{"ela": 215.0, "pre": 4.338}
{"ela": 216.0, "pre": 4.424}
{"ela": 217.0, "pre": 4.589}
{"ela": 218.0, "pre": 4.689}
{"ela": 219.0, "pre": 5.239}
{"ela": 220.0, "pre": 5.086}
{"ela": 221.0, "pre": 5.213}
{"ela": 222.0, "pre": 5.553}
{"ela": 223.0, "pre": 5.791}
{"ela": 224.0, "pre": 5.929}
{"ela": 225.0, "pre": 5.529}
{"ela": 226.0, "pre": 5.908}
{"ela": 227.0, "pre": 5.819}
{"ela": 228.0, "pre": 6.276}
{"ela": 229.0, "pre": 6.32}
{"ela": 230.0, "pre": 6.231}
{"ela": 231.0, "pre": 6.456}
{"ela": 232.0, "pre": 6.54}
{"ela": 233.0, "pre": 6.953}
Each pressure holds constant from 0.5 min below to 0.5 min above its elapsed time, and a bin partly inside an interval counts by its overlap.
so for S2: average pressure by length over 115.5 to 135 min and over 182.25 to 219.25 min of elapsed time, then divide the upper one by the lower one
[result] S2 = 1.04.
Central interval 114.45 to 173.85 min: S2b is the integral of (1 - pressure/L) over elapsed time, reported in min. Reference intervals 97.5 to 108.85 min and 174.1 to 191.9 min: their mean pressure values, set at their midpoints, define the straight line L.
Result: 5.85 min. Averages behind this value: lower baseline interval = 4.87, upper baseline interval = 6.4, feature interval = 5.11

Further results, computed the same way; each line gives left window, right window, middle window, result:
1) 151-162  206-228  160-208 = -3.6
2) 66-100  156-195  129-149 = 3.4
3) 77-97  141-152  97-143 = 5.2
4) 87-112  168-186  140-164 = 2.7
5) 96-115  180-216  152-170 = -3.1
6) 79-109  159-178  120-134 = 2.4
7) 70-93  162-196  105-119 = 2.8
